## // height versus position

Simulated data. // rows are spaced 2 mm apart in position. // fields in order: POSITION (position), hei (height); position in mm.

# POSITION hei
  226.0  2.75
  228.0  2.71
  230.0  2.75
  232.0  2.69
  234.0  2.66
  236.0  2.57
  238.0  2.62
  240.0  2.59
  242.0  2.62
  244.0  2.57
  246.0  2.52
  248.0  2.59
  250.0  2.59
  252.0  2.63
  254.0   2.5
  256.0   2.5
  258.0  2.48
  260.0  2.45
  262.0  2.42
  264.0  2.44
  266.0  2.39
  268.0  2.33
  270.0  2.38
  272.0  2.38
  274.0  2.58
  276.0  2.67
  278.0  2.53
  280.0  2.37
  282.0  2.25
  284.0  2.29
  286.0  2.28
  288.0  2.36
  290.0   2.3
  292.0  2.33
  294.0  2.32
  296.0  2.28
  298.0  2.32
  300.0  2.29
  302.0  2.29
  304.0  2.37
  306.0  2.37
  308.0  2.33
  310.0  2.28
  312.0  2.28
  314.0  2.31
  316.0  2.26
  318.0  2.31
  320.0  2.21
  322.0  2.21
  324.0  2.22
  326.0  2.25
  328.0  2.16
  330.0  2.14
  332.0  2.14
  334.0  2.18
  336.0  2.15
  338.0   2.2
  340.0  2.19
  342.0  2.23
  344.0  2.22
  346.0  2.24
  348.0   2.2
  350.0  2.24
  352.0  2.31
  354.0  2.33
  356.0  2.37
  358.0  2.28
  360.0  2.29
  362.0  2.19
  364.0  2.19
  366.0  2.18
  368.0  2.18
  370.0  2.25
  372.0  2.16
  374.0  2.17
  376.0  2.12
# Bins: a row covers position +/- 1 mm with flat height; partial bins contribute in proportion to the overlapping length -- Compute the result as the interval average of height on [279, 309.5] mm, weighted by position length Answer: 2.32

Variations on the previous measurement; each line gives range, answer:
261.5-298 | 2.38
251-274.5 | 2.45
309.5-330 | 2.24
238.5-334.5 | 2.37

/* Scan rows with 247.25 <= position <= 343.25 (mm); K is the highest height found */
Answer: 2.67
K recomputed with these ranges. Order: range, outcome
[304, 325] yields 2.37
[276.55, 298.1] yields 2.53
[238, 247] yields 2.62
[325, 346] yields 2.25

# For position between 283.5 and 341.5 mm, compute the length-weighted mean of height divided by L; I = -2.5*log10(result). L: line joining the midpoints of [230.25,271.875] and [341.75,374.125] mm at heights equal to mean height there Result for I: 0.05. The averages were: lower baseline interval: 2.53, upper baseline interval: 2.24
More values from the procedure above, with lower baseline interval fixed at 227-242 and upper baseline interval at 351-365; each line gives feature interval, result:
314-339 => 0.08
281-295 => 0.08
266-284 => 0.05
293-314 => 0.06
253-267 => 0.05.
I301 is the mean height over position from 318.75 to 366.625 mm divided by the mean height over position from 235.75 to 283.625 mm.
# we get 0.9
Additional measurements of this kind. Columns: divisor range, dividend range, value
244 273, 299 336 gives 0.91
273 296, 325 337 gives 0.91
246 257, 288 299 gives 0.90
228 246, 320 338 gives 0.83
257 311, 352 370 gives 0.95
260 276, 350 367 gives 0.93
